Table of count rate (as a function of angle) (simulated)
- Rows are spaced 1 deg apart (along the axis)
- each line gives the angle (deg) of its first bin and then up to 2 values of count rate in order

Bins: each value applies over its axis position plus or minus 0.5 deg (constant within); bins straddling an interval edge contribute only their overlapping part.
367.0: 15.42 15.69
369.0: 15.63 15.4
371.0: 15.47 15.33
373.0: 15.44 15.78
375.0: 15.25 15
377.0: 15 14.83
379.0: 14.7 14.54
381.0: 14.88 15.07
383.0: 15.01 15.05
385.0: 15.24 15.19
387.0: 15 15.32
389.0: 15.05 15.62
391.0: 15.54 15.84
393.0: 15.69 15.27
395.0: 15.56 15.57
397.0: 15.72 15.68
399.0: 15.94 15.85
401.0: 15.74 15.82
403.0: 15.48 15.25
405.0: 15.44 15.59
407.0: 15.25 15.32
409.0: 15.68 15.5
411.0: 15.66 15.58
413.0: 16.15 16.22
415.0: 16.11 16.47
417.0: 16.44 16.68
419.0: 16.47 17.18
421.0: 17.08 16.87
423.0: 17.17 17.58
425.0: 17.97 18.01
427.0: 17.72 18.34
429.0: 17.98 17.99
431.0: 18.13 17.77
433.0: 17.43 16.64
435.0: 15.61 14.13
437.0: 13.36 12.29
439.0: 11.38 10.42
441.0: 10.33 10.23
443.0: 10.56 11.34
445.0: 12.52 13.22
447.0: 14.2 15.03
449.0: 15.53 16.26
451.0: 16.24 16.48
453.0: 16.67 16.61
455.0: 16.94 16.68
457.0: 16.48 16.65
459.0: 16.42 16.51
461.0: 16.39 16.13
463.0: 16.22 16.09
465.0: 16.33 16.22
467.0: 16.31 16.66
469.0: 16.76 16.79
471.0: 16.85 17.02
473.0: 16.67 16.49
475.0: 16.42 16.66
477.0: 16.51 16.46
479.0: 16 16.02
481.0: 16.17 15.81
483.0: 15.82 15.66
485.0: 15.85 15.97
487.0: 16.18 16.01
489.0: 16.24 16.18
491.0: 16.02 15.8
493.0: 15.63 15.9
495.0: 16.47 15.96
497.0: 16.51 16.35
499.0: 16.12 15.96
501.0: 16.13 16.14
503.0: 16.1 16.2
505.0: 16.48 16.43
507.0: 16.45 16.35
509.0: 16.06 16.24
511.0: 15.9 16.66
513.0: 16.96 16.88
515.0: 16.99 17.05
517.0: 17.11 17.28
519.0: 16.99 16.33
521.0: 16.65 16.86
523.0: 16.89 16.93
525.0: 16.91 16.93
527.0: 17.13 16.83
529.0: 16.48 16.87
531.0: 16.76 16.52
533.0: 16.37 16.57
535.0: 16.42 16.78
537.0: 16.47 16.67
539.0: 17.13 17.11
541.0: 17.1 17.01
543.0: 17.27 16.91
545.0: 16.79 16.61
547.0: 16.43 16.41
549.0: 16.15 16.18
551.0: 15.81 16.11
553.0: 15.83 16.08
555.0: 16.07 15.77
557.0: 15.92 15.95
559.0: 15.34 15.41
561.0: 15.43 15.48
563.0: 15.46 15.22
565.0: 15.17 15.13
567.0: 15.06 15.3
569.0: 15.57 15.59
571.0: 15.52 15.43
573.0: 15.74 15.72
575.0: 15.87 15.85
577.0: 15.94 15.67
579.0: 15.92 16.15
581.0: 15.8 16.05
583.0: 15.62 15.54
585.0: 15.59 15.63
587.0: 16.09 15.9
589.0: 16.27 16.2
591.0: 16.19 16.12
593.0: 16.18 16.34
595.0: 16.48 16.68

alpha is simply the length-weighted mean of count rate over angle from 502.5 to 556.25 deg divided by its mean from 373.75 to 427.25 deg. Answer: 1.1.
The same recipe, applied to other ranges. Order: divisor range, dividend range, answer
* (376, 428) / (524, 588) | 1.02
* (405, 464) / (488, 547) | 1.06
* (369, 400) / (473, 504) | 1.05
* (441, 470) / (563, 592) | 1.02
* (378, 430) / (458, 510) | 1.02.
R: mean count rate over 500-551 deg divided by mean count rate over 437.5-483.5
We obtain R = 1.08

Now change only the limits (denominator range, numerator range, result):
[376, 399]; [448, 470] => 1.07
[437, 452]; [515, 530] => 1.30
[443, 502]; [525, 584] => 1.01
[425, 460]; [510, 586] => 1.07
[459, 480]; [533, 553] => 1.01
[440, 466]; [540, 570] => 1.07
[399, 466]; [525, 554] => 1.06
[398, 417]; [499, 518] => 1.05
